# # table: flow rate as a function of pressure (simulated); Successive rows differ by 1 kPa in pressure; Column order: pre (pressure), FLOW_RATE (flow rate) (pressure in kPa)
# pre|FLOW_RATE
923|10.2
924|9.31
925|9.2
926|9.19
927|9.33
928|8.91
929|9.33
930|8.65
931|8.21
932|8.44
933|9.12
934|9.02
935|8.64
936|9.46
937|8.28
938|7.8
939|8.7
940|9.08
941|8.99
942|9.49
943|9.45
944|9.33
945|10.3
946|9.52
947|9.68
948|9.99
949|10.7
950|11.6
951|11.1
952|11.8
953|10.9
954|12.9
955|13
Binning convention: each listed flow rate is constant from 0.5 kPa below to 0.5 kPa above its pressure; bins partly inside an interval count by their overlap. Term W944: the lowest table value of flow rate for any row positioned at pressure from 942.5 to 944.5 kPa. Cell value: 9.33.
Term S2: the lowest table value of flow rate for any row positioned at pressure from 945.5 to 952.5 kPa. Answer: 9.52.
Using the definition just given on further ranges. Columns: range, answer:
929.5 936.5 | 8.21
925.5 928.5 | 8.91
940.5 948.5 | 8.99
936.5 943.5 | 7.8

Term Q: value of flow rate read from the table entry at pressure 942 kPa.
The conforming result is 9.49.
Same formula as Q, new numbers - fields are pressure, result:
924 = 9.31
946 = 9.52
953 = 10.9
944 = 9.33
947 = 9.68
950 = 11.6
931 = 8.21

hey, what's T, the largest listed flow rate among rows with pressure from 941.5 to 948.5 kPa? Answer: 10.3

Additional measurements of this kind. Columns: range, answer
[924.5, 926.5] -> 9.2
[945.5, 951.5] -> 11.6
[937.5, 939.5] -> 8.7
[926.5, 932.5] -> 9.33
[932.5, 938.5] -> 9.46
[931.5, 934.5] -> 9.12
